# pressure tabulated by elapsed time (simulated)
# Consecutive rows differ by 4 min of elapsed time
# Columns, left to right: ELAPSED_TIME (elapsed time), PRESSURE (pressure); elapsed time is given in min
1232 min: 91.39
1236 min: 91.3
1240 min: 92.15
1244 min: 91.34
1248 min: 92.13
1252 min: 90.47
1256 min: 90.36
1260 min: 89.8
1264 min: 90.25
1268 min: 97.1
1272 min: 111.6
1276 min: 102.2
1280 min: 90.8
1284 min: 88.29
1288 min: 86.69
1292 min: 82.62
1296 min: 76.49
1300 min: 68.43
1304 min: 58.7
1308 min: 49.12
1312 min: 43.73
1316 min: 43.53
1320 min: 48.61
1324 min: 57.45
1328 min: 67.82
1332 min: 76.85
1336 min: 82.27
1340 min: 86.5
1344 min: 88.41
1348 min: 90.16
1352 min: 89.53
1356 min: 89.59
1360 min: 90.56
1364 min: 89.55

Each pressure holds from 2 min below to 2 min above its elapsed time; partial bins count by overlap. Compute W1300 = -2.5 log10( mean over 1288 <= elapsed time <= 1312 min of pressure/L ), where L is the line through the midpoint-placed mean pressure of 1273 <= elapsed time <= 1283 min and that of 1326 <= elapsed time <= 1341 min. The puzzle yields 0.32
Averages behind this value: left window 97.2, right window 77.8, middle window 66.8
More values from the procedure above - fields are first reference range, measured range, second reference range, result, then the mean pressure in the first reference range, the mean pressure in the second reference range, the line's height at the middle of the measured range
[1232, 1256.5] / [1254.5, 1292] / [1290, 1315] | -0.216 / 91.4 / 62.4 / 76.9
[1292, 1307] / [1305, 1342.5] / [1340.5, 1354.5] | 0.273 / 68.6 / 89.1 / 78.9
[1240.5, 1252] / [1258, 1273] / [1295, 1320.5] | -0.203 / 91.6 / 55.1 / 80.2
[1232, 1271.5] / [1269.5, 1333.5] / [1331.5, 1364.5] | 0.239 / 92.4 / 87.4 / 89.8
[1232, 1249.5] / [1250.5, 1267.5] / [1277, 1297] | -0.016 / 91.7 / 86.3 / 89.5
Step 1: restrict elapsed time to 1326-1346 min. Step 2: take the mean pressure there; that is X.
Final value 80.4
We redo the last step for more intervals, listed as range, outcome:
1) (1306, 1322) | 46.2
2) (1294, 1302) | 72.5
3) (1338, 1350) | 88.4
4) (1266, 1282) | 100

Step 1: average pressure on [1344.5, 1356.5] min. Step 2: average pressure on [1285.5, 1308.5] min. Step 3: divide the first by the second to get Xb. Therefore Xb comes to 1.2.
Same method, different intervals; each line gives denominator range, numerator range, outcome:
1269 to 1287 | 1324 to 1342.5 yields 0.78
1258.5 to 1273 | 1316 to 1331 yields 0.59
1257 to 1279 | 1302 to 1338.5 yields 0.61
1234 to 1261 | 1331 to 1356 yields 0.95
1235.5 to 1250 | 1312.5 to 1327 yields 0.55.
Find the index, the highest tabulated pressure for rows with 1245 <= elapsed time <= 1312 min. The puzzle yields 111.6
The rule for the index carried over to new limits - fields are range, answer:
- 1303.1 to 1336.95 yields 82.27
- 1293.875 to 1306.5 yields 76.49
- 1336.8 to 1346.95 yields 88.41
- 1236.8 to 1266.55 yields 92.15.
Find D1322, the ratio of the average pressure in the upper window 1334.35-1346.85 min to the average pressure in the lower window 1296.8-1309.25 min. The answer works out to 1.41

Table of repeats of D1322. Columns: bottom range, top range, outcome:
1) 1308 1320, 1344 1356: 1.97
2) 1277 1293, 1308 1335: 0.64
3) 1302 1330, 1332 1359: 1.65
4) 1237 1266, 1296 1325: 0.60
